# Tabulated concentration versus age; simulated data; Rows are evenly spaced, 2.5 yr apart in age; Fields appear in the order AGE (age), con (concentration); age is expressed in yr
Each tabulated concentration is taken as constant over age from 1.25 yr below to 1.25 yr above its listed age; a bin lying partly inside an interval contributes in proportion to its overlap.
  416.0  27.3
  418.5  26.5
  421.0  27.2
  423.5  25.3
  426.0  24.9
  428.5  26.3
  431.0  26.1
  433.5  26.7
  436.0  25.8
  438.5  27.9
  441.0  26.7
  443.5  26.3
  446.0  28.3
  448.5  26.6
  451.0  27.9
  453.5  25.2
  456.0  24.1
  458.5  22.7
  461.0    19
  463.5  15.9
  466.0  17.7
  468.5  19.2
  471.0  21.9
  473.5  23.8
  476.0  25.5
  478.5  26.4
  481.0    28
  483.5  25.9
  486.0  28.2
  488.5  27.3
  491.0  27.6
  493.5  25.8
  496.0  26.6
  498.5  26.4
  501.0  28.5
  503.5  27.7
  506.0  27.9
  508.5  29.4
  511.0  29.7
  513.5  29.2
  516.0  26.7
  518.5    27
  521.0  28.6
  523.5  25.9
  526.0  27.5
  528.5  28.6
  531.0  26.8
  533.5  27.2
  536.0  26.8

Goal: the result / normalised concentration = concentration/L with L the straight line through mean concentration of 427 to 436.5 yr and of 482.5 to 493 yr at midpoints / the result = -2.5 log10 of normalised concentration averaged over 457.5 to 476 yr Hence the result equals 0.30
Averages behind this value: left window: 26.2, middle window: 20.4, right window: 27.2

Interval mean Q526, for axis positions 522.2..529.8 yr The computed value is 27.3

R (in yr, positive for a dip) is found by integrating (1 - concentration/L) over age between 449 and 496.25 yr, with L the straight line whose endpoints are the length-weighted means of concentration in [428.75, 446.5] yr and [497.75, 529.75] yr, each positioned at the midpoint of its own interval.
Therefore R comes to 5.50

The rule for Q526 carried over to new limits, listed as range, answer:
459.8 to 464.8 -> 17.4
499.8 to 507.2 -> 28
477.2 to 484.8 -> 26.8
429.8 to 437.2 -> 26.2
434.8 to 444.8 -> 26.7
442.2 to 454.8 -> 26.8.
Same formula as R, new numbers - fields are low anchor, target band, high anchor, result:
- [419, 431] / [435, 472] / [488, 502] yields 3.8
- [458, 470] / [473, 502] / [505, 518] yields -4.0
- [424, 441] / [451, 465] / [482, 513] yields 2.6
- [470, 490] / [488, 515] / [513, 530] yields -1.1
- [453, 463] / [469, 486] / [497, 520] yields -0.6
